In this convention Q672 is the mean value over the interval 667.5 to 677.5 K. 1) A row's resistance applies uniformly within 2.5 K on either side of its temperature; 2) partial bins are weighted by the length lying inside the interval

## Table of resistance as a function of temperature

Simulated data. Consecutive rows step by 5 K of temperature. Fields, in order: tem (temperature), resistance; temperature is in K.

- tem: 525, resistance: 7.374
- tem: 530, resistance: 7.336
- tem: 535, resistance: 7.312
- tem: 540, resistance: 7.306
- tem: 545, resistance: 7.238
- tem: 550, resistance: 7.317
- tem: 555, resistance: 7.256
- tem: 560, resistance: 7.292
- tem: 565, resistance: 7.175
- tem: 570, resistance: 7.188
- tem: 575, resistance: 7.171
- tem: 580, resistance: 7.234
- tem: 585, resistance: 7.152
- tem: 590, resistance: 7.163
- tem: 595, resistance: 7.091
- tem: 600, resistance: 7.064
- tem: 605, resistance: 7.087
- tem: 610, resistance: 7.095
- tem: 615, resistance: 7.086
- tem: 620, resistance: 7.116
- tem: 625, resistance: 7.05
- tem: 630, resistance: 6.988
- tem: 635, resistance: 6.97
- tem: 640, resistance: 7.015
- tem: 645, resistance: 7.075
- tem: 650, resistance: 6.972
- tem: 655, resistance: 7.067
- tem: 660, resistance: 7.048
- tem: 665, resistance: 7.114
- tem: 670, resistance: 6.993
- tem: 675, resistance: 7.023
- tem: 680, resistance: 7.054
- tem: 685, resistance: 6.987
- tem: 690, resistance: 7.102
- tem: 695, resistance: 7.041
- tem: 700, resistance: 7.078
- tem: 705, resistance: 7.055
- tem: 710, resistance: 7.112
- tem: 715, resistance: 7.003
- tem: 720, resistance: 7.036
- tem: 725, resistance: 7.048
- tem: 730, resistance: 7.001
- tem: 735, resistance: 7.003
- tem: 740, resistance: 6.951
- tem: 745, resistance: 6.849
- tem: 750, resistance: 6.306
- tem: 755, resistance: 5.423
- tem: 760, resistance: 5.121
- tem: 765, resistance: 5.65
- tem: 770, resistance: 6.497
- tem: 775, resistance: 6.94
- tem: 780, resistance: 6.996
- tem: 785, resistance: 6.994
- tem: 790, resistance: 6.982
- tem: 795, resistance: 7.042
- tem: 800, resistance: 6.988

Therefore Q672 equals 7.01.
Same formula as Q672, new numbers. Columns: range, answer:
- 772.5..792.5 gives 6.98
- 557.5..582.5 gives 7.21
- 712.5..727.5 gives 7.03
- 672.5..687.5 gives 7.02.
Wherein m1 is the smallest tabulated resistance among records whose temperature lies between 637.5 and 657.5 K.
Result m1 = 6.972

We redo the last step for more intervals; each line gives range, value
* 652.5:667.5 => 7.048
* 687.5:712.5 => 7.041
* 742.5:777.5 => 5.121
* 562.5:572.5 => 7.175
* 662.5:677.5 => 6.993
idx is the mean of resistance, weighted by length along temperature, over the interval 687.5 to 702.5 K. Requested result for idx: 7.07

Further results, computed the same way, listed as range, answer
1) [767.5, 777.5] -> 6.72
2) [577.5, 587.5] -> 7.19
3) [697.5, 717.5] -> 7.06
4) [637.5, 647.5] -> 7.04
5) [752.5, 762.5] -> 5.27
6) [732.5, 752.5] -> 6.78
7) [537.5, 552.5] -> 7.29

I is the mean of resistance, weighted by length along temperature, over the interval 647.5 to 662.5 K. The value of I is 7.03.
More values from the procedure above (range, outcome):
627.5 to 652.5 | 7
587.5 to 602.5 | 7.11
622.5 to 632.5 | 7.02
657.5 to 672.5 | 7.05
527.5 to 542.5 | 7.32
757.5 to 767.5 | 5.39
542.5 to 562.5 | 7.28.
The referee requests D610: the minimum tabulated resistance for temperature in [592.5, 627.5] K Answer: 7.05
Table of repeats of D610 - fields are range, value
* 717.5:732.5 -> 7.001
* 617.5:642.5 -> 6.97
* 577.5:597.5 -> 7.091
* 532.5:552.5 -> 7.238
